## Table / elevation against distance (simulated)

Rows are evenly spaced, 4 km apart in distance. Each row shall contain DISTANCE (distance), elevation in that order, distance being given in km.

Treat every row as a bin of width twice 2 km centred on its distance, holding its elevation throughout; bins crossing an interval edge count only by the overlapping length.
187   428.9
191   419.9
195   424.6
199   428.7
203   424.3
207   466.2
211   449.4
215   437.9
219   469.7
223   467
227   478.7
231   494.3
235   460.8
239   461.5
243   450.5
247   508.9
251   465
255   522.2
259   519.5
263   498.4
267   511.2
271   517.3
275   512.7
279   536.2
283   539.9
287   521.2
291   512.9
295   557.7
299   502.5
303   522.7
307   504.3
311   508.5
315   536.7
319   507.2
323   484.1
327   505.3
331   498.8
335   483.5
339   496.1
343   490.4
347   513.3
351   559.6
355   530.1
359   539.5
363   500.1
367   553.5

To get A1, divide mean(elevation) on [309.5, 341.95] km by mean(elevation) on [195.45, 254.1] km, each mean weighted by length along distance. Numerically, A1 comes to 1.09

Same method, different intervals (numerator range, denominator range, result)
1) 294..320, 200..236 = 1.13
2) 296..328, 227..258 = 1.06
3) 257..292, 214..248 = 1.10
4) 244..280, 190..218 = 1.16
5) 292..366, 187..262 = 1.11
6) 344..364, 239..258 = 1.09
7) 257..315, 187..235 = 1.15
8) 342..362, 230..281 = 1.06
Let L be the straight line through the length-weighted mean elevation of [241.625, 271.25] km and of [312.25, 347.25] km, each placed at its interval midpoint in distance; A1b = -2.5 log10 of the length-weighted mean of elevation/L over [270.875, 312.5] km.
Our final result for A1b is -0.05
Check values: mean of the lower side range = 499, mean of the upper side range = 501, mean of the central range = 522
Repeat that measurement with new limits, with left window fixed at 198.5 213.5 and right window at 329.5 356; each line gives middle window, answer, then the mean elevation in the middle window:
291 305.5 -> -0.08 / 525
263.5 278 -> -0.09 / 514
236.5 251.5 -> -0.02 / 472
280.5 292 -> -0.09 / 526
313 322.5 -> -0.04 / 516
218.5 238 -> -0.05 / 474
